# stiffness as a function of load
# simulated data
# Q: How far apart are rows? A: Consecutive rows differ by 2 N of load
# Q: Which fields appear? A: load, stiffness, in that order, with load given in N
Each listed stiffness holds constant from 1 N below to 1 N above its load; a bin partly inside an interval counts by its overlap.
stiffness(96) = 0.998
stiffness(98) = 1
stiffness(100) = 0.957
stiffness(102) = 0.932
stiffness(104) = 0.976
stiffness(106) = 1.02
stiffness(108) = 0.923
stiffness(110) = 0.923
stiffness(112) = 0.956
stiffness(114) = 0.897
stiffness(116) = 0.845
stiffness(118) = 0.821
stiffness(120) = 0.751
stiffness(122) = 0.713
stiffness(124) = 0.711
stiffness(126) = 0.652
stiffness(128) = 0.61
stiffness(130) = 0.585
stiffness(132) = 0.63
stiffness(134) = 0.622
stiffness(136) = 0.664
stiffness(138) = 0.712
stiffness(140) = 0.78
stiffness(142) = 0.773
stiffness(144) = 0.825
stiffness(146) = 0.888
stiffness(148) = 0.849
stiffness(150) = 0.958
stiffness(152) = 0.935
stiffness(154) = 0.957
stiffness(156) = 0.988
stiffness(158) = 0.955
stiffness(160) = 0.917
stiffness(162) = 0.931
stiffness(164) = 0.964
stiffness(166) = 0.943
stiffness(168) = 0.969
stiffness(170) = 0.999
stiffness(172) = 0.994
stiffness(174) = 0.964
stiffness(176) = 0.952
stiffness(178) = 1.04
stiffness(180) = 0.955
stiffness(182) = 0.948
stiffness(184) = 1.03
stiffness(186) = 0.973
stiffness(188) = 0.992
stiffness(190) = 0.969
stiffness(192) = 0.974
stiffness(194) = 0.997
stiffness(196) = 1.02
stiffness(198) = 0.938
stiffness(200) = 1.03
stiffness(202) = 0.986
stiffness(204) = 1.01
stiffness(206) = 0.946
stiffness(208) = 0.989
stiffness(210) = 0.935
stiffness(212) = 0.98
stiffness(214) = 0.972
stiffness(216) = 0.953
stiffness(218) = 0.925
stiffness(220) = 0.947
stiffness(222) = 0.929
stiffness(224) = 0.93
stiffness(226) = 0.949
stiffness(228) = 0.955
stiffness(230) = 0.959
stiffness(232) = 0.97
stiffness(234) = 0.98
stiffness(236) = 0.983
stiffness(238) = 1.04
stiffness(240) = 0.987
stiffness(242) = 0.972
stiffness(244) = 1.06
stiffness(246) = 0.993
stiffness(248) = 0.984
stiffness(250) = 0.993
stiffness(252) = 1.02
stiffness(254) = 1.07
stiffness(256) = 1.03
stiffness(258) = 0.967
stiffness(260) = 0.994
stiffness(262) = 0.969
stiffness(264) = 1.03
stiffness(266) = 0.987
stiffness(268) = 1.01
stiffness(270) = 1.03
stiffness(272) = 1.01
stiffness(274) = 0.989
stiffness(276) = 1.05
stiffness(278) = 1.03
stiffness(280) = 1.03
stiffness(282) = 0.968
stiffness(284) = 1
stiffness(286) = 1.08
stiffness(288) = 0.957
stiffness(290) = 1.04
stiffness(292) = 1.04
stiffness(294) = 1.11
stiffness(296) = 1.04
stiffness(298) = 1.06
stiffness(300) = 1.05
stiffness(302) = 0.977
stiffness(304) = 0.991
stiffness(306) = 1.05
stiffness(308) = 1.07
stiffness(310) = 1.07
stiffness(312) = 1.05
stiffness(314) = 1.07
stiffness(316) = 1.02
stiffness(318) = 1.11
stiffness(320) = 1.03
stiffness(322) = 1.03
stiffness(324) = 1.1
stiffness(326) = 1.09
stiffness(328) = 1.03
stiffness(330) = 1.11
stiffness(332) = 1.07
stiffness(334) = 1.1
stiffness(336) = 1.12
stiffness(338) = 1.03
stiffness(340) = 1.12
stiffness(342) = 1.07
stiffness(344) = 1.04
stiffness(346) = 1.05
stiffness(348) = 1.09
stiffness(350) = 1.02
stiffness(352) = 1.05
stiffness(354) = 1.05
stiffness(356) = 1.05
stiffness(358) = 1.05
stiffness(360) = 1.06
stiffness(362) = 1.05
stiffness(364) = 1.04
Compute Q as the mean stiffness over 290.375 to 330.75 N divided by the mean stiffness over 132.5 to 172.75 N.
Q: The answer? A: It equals 1.2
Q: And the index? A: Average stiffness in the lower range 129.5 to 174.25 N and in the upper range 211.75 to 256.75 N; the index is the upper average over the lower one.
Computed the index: 1.14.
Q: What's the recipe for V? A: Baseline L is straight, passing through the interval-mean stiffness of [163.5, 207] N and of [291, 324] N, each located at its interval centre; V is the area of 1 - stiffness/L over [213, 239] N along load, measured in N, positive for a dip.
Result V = 1.13 N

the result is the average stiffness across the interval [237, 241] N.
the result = 1.01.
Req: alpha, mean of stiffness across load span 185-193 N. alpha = 0.977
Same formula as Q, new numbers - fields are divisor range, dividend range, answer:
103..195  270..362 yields 1.19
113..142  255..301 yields 1.43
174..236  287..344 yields 1.09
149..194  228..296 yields 1.04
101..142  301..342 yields 1.35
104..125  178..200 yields 1.14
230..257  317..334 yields 1.07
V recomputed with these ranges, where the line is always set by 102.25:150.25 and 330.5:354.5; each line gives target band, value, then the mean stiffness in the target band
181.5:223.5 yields -3.89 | 0.973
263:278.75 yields -0.62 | 1.02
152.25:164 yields -1.62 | 0.95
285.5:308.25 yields -0.58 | 1.04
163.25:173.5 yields -1.52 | 0.974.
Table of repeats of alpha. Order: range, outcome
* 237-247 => 1.01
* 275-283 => 1.02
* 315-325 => 1.06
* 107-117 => 0.909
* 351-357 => 1.05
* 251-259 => 1.02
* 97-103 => 0.963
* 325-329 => 1.06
